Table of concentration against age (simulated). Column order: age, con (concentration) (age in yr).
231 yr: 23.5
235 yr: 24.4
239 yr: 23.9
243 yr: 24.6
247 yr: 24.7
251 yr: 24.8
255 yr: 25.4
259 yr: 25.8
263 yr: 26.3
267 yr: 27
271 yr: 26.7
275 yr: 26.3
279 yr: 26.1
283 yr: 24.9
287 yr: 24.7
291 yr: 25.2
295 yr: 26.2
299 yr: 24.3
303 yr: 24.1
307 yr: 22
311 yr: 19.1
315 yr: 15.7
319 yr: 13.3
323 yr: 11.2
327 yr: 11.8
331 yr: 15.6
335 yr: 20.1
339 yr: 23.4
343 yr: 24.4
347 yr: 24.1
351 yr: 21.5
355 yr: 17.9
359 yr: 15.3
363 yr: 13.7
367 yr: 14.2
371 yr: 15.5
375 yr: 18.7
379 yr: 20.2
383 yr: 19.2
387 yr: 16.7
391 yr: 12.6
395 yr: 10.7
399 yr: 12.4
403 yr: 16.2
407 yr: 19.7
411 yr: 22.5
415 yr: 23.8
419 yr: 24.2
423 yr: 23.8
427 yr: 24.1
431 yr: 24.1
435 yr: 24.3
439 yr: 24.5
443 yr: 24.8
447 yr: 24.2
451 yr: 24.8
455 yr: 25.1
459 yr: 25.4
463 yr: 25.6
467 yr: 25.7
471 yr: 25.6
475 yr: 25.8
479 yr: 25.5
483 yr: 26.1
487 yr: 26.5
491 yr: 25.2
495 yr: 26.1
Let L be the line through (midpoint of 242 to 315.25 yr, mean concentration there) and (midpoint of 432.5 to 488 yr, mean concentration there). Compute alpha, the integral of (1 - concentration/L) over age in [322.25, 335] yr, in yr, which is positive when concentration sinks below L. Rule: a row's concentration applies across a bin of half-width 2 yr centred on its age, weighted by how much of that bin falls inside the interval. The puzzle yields 5.5 yr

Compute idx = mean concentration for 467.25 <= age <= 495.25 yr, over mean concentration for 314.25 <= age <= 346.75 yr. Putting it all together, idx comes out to 1.5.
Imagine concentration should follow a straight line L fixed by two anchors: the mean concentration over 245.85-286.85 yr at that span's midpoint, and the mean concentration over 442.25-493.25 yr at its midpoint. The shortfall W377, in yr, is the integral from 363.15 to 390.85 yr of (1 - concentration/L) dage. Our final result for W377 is 9.5 yr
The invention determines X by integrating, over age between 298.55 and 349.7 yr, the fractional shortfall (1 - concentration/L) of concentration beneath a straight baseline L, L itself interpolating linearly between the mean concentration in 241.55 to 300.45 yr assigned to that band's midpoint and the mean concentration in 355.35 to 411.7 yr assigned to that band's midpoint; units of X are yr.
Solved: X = 4.8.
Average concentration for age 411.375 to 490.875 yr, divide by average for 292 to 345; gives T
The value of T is 1.3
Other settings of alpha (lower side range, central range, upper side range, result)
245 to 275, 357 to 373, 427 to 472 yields 6.7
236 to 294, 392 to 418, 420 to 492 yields 7.8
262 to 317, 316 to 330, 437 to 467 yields 6.7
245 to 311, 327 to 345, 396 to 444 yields 2.9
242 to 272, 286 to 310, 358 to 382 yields -2.0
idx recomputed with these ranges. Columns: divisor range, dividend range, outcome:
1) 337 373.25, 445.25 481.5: 1.34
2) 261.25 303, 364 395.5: 0.63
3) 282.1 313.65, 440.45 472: 1.06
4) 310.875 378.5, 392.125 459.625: 1.26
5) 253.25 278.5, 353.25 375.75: 0.60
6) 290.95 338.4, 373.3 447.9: 1.07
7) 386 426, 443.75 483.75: 1.37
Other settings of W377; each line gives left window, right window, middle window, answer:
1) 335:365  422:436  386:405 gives 7.48 yr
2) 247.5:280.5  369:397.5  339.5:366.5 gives -0.92 yr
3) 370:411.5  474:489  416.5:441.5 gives -4.44 yr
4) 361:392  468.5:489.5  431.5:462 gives -2.43 yr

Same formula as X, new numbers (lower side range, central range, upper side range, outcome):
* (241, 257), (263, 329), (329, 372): 1.0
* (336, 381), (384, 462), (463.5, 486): 5.6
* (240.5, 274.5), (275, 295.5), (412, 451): 0.0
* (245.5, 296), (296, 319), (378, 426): 3.1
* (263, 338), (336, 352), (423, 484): -0.5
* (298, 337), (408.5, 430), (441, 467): -0.4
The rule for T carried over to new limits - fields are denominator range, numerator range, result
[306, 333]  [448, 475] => 1.66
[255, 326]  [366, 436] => 0.84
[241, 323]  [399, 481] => 1.01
